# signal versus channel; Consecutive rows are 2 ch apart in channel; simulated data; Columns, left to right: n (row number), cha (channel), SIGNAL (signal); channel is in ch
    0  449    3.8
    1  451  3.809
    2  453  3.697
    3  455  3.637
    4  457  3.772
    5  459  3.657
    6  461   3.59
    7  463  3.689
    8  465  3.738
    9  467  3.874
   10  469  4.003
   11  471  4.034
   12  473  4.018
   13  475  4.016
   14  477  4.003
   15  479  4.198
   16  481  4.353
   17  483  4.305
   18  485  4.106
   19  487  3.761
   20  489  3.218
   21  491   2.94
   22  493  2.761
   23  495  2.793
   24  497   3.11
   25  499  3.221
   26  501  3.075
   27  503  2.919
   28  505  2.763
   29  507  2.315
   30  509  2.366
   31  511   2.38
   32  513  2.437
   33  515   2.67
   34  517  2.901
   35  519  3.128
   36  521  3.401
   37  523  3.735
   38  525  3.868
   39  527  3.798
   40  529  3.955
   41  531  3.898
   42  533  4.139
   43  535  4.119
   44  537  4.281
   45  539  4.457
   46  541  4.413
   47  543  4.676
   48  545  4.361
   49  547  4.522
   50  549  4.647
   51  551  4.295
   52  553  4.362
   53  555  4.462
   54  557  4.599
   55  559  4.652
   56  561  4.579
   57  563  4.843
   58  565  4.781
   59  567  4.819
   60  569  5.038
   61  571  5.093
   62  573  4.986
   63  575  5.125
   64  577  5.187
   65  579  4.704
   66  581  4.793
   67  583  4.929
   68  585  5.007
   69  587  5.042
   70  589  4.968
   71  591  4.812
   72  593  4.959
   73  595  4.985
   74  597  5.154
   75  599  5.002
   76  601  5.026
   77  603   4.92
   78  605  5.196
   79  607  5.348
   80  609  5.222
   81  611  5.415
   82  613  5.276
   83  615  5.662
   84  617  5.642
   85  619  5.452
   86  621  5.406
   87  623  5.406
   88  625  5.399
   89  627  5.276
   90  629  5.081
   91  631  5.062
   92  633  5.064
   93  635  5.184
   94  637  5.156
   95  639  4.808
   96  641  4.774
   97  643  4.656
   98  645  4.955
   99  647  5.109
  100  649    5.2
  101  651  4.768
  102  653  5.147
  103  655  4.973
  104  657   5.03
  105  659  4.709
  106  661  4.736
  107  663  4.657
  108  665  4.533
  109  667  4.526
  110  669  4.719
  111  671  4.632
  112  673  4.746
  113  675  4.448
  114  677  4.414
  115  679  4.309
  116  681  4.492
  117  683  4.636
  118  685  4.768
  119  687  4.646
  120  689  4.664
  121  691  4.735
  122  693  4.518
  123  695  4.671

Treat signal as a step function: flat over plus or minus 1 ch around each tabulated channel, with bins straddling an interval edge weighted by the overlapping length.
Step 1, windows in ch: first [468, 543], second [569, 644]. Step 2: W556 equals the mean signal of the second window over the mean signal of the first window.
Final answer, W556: 1.5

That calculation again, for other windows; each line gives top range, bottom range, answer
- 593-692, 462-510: 1.42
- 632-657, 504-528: 1.67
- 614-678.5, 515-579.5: 1.15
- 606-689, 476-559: 1.35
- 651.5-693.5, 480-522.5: 1.51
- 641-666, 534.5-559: 1.09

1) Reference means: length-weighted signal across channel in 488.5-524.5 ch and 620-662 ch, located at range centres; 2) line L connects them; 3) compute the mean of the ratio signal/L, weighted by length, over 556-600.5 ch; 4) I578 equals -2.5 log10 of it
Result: -0.21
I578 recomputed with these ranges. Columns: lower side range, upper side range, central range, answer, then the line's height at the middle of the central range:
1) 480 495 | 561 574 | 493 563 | 0.16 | 4.25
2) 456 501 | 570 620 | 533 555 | 0.02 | 4.49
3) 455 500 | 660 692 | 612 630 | -0.23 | 4.35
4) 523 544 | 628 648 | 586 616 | -0.10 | 4.69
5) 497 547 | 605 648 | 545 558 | -0.13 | 3.97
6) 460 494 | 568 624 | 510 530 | 0.31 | 4.28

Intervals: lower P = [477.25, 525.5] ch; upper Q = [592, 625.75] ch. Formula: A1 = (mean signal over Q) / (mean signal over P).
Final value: 1.64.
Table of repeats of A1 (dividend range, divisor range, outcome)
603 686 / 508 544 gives 1.39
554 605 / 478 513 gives 1.54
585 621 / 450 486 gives 1.32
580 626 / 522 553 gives 1.23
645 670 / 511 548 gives 1.28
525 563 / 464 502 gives 1.19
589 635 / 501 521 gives 1.92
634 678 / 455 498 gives 1.30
